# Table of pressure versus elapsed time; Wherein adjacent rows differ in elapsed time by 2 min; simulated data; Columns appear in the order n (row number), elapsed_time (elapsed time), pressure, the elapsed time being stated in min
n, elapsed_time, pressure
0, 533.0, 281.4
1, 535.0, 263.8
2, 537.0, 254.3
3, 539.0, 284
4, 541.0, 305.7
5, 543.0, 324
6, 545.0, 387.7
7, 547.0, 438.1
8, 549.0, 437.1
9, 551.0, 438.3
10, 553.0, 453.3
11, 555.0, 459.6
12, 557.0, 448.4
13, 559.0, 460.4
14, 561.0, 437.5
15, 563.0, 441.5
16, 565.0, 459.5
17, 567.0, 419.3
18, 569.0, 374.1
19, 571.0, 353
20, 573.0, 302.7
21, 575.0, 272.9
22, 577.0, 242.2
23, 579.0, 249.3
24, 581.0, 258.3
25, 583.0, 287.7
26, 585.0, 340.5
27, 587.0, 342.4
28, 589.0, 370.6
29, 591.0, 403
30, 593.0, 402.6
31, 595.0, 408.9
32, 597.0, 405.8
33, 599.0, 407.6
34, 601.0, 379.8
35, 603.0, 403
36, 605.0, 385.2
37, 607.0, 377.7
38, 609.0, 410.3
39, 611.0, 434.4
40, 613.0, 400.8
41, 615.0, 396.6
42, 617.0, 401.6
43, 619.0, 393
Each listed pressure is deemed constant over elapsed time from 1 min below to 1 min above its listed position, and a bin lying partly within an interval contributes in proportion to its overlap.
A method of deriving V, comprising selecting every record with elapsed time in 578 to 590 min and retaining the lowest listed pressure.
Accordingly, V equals 249.3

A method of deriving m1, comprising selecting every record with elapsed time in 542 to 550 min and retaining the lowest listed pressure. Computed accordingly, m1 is 324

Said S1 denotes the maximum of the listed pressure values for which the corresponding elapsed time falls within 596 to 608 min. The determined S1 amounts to 407.6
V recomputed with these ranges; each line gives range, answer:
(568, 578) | 242.2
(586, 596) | 342.4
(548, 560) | 437.1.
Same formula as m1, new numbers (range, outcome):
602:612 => 377.7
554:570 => 374.1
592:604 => 379.8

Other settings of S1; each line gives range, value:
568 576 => 374.1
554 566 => 460.4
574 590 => 370.6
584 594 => 403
